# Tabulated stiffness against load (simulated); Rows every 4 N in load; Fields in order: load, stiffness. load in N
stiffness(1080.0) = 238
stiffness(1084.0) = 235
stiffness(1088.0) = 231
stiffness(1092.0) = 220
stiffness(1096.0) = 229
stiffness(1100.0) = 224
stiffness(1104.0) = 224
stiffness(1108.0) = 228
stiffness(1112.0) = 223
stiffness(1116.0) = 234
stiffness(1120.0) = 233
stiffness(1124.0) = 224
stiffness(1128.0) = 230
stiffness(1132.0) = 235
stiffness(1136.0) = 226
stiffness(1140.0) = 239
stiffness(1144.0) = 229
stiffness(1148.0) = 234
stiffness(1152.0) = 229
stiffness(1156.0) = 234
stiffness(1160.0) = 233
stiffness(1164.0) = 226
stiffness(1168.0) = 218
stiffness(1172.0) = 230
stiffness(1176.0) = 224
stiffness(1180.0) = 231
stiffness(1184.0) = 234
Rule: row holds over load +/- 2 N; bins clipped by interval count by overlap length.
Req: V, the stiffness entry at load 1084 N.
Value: 235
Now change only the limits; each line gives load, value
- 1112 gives 223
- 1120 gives 233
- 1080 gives 238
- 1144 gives 229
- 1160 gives 233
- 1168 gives 218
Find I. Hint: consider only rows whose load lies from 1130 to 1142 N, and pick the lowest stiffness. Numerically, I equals 226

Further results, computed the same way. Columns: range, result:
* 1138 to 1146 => 229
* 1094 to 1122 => 223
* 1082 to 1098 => 220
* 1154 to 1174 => 218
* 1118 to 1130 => 224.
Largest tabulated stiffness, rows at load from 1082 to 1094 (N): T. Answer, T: 235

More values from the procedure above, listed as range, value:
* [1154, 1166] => 234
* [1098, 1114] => 228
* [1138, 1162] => 239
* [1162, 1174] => 230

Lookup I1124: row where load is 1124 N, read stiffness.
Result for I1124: 224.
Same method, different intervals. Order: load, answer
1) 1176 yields 224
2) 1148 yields 234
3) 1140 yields 239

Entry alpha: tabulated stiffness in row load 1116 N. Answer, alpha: 234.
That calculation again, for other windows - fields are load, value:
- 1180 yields 231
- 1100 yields 224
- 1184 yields 234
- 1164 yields 226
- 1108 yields 228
